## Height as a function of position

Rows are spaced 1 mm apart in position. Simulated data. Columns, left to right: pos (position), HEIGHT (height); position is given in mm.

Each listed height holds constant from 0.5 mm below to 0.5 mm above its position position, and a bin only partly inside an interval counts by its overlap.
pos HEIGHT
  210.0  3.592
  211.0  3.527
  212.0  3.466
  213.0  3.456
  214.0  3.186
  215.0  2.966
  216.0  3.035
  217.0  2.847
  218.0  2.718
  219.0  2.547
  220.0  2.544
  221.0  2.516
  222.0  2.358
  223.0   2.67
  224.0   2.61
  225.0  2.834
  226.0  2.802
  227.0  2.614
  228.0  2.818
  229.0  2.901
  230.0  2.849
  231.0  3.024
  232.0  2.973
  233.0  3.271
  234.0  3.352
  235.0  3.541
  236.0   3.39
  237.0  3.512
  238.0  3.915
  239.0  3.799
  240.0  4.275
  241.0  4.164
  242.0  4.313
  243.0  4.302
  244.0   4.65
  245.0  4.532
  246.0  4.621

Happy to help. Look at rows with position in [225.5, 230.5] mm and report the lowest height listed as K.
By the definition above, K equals 2.614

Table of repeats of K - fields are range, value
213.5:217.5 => 2.847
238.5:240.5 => 3.799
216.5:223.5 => 2.358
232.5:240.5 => 3.271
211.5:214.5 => 3.186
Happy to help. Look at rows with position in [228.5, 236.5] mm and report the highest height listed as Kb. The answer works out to 3.541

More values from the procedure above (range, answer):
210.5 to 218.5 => 3.527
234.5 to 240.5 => 4.275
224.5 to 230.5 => 2.901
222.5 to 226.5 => 2.834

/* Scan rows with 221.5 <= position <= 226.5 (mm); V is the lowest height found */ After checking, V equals 2.358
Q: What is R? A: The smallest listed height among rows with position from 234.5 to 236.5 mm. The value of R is 3.39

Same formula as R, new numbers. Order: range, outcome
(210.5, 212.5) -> 3.466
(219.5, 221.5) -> 2.516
